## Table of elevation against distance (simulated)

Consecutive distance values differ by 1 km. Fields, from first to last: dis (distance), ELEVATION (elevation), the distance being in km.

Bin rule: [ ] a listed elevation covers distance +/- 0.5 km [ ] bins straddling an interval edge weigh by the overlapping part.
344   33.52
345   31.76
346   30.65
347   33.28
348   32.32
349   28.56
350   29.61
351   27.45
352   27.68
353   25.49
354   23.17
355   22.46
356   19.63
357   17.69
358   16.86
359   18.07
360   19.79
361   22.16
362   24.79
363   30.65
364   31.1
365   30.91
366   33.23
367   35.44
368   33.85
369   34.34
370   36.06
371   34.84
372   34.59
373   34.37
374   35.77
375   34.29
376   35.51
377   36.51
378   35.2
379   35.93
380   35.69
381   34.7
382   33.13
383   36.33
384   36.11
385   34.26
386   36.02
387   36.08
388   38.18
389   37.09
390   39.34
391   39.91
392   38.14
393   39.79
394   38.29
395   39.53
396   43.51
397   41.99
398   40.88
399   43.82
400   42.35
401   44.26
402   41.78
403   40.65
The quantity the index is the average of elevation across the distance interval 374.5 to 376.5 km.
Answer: 34.9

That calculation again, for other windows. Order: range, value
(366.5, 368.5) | 34.6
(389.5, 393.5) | 39.3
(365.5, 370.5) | 34.6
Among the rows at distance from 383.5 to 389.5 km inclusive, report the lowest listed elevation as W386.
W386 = 34.26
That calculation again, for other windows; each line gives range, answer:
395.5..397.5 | 41.99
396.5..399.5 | 40.88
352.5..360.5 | 16.86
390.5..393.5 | 38.14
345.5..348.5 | 30.65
